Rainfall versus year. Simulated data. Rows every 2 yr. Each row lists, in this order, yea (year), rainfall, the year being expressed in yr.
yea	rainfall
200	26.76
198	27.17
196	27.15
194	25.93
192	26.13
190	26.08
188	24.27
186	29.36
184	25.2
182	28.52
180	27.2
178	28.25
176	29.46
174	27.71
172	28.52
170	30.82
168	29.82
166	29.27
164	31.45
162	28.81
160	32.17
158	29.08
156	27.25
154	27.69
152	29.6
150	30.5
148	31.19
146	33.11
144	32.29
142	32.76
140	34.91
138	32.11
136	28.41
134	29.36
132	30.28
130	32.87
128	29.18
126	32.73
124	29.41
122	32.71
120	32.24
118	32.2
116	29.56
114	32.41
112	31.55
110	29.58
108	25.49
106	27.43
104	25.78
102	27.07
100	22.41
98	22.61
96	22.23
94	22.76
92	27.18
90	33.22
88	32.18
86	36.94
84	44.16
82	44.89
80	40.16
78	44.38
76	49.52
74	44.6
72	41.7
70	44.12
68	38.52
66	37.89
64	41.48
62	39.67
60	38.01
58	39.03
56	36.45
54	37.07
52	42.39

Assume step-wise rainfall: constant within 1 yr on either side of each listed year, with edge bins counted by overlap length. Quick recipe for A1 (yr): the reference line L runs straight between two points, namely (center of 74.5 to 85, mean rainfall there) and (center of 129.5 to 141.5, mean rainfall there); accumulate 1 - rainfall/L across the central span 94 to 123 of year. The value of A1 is 7.4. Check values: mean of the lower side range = 44.6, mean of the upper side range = 31.3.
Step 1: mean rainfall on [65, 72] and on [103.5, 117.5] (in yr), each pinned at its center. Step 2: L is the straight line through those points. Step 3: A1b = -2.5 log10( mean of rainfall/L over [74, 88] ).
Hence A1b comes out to -0.15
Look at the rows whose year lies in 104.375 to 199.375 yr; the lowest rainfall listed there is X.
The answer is 24.27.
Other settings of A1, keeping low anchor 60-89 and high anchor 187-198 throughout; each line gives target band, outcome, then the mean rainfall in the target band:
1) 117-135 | 1.8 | 31.2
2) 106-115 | 1.8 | 29.5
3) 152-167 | 0.4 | 29.4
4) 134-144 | 0.3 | 31.8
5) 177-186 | 0.0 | 27.5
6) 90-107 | 5.8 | 25.2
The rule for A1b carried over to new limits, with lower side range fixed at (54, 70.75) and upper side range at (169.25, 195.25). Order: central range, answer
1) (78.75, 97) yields 0.09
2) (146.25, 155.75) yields 0.03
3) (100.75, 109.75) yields 0.30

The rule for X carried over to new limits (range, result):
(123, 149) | 28.41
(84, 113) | 22.23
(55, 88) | 32.18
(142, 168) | 27.25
